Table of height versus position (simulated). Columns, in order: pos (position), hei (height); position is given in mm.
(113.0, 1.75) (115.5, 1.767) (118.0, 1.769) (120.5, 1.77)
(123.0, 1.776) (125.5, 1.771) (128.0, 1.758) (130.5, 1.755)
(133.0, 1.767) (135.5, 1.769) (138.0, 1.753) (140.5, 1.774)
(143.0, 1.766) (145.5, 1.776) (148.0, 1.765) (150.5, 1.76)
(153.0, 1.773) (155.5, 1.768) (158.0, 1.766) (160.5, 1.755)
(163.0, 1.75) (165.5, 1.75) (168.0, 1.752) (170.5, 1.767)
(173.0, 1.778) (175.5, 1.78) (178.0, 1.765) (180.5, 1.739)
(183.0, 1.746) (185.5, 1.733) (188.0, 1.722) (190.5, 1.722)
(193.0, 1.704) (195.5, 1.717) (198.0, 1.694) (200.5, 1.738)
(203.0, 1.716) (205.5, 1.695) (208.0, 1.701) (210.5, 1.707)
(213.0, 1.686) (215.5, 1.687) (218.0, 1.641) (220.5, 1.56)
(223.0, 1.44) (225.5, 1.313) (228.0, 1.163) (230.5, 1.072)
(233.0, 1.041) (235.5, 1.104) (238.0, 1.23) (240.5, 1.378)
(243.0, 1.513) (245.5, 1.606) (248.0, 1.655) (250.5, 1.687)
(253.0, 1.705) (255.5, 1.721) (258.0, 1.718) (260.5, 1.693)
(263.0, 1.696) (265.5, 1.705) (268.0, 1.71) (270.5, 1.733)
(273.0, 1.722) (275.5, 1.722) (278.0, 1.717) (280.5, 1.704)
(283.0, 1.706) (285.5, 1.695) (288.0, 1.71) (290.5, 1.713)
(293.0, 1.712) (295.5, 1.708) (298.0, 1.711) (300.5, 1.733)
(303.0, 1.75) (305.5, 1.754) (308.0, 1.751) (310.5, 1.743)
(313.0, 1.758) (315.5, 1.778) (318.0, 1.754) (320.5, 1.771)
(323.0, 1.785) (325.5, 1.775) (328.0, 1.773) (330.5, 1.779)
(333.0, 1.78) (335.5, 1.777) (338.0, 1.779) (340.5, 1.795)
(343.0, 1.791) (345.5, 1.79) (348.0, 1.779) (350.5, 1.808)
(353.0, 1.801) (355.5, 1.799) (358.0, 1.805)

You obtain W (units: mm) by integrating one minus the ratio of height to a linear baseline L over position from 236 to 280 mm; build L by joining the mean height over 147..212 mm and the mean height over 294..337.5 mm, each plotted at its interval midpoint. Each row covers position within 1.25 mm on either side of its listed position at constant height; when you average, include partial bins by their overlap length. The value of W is 2.9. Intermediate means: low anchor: 1.74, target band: 1.63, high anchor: 1.76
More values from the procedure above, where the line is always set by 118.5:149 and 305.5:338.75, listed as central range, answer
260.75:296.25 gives 1.16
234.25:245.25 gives 2.70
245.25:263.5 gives 0.82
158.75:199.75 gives 0.58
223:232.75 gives 3.13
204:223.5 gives 1.32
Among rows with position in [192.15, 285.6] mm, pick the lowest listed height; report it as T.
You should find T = 1.041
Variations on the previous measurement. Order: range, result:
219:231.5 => 1.072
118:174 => 1.75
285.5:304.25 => 1.695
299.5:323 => 1.733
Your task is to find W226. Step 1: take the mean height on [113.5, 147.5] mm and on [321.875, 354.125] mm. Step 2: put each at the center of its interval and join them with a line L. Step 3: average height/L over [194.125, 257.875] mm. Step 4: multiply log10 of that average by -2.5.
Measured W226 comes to 0.16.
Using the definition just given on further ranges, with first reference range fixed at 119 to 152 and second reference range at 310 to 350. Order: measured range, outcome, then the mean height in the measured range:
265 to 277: 0.03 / 1.72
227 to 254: 0.27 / 1.38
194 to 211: 0.04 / 1.71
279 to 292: 0.04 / 1.71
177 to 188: 0.02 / 1.74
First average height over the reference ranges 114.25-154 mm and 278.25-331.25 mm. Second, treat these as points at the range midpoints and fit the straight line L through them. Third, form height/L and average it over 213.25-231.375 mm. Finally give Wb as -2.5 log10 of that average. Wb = 0.219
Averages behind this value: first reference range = 1.77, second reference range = 1.74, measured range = 1.43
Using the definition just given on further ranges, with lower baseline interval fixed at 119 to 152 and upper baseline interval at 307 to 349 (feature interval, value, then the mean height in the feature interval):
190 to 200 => 0.04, 1.71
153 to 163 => 0.00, 1.76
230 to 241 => 0.46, 1.16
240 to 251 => 0.13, 1.57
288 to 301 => 0.04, 1.71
